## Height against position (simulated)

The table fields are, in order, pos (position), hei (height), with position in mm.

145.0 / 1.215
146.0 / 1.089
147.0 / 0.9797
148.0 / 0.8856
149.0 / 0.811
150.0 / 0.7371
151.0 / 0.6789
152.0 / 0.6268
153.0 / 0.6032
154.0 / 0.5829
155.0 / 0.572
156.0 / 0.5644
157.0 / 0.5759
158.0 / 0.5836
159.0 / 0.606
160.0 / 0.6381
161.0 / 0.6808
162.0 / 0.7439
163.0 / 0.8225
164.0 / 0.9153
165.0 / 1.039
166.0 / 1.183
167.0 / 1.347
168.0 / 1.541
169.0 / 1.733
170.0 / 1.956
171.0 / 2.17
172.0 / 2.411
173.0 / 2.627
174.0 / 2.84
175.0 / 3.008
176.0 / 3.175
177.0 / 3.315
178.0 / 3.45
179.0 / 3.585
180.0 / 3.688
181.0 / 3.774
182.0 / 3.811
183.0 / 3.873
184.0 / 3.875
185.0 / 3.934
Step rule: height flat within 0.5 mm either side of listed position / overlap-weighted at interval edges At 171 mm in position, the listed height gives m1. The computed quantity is 2.17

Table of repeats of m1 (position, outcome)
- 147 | 0.9797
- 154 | 0.5829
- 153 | 0.6032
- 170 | 1.956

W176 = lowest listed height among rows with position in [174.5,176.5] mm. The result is 3.008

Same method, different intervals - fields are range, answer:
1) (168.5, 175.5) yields 1.733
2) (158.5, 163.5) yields 0.606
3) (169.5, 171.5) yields 1.956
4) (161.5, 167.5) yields 0.7439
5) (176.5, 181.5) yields 3.315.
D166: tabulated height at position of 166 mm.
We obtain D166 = 1.183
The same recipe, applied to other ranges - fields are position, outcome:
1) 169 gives 1.733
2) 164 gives 0.9153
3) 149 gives 0.811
